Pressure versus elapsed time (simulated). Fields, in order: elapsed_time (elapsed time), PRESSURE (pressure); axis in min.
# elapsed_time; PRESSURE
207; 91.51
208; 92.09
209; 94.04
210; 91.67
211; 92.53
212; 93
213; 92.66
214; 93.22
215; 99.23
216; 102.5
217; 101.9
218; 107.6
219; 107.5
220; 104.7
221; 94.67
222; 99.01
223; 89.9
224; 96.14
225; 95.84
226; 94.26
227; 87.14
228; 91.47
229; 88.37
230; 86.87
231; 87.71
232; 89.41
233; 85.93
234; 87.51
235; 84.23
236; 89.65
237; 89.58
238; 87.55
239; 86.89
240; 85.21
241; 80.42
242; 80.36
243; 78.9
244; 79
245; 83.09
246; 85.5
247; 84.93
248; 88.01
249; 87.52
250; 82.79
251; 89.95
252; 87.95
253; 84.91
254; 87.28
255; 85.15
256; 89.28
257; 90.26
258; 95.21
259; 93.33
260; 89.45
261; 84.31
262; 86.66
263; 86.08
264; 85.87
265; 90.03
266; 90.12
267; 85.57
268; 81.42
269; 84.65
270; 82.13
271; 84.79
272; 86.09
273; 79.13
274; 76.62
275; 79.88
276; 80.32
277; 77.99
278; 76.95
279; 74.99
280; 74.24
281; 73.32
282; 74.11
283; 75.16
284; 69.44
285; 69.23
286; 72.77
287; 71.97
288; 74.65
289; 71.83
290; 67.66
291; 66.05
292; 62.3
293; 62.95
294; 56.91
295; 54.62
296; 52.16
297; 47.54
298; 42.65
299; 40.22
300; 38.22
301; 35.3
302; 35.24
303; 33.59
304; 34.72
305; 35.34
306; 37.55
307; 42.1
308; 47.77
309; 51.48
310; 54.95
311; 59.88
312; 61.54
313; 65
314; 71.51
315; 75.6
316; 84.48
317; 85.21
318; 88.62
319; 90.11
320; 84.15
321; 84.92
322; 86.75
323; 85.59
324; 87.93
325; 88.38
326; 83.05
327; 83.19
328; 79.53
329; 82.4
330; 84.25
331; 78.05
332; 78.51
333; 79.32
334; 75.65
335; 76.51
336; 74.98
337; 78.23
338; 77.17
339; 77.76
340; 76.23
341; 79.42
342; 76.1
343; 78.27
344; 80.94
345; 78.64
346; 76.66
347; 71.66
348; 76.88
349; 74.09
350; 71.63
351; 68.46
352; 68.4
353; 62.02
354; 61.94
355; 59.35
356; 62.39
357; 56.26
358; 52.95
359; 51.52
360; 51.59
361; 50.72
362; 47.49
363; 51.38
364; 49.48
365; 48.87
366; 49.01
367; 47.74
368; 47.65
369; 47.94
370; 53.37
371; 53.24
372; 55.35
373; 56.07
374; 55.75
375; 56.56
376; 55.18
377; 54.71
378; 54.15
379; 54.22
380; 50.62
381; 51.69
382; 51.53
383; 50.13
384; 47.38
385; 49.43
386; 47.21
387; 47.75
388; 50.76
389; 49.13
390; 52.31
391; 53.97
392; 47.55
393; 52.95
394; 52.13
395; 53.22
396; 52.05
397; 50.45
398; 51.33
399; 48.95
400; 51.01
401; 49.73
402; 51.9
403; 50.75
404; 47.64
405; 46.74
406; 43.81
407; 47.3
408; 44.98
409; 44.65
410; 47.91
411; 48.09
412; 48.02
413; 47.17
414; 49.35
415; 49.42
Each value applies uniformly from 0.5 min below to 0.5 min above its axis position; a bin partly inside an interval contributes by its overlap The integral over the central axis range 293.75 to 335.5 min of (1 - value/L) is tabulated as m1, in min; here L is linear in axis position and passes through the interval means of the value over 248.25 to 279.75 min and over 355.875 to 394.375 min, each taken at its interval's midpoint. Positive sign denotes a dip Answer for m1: 2.1 min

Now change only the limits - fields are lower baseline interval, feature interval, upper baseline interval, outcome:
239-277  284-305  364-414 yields 5.9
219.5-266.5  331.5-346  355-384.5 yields -3.9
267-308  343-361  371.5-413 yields -3.4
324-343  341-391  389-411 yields 5.7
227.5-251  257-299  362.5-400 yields 0.9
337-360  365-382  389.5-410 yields 2.1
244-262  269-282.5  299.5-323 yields -0.3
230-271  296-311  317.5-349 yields 7.3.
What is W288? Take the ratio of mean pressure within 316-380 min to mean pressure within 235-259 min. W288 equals 0.79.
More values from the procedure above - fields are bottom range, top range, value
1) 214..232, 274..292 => 0.76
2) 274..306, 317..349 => 1.33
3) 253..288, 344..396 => 0.68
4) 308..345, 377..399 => 0.66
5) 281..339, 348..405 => 0.80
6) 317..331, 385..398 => 0.60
